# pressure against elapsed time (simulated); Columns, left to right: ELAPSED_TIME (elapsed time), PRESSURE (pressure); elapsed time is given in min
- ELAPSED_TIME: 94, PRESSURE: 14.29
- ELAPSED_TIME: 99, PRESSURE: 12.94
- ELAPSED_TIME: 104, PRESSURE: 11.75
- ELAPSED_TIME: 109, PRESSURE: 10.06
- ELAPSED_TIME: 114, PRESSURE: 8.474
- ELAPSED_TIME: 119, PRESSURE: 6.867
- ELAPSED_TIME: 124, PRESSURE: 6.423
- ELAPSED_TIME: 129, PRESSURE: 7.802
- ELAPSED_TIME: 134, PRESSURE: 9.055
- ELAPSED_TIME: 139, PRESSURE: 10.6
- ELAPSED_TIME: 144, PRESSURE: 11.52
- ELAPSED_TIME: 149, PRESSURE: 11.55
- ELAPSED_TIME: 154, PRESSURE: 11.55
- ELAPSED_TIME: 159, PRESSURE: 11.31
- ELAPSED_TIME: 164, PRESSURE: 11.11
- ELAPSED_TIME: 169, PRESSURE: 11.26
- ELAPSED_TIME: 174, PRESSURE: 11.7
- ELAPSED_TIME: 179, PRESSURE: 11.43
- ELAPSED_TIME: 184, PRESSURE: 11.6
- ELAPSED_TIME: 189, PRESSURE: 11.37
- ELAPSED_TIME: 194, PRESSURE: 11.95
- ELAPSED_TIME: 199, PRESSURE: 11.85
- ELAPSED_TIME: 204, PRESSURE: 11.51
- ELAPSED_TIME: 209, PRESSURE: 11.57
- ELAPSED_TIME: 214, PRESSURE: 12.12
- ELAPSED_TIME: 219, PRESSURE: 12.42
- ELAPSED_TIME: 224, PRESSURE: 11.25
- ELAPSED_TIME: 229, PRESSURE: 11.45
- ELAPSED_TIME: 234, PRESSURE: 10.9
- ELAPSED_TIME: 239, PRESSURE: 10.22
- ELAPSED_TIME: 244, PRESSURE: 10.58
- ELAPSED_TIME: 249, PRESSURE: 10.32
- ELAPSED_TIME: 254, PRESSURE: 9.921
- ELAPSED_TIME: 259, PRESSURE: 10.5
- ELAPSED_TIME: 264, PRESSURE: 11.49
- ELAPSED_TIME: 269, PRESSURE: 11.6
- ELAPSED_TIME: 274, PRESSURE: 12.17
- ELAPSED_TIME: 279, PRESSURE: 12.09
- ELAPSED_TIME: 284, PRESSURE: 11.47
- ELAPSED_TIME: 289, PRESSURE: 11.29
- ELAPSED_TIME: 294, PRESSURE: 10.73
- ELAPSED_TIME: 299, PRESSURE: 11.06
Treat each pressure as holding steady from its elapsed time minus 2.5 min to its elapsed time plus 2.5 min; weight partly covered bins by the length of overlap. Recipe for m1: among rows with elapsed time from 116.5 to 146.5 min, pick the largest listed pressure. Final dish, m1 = 11.52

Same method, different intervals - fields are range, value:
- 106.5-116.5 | 10.06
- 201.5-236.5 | 12.42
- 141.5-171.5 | 11.55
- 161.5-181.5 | 11.7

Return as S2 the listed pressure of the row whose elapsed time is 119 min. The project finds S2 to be 6.867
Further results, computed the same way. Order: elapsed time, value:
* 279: 12.09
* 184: 11.6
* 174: 11.7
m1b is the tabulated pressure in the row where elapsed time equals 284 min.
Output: 11.47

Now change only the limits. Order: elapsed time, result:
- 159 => 11.31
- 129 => 7.802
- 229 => 11.45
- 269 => 11.6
